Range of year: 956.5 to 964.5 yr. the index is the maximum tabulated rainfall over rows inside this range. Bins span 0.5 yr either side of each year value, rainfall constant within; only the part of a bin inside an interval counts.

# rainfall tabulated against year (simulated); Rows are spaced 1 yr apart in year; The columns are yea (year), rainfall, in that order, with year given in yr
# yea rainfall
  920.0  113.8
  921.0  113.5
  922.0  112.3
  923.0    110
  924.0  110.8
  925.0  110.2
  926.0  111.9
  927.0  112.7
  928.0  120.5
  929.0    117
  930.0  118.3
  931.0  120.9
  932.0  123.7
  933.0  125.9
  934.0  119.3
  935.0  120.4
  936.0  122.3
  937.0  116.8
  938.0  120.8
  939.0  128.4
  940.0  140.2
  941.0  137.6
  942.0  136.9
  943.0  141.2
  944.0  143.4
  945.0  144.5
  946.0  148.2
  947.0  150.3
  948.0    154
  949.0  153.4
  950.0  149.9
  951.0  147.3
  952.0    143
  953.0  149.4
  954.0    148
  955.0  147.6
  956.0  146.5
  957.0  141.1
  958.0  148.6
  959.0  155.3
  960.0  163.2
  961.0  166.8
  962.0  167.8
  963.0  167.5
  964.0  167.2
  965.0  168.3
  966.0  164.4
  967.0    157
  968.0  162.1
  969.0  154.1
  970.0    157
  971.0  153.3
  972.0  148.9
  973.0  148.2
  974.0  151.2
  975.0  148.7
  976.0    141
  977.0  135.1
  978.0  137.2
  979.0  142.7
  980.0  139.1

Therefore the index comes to 167.8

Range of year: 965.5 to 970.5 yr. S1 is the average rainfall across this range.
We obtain 159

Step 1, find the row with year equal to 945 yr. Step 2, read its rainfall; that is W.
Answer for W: 144.5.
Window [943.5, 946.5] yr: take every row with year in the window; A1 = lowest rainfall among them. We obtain 143.4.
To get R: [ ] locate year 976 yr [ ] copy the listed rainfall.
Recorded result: 141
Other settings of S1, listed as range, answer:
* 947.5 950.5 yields 152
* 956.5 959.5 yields 148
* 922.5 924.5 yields 110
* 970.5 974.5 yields 150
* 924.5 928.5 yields 114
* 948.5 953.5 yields 149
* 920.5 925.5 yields 111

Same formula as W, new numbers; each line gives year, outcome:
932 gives 123.7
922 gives 112.3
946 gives 148.2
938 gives 120.8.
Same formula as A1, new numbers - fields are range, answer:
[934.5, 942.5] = 116.8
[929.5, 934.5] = 118.3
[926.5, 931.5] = 112.7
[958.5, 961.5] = 155.3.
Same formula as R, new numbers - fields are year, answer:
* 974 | 151.2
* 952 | 143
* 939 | 128.4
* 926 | 111.9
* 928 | 120.5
